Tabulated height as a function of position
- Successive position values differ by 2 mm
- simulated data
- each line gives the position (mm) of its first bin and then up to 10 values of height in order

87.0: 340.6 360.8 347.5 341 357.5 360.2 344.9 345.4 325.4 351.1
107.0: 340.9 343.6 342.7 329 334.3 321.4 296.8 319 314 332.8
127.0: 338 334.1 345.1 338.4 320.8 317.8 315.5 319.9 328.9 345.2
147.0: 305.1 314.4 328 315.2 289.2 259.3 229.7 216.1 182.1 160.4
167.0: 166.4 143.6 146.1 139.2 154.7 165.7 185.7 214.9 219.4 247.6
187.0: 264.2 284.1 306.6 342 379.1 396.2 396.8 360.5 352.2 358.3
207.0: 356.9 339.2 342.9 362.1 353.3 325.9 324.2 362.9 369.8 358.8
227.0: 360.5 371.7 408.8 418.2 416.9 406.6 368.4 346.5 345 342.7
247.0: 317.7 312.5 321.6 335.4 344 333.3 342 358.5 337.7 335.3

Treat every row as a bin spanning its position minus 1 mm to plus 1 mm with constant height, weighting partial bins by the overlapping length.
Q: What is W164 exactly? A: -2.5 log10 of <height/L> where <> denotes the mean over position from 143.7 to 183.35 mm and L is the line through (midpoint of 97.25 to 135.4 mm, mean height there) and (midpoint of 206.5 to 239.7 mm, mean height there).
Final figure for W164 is 0.47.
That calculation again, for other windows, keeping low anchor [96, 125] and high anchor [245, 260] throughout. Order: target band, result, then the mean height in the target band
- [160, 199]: 0.39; 231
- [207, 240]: -0.11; 368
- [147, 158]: 0.11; 302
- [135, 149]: 0.04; 321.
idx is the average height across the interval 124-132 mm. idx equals 338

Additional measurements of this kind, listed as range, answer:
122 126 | 323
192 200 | 379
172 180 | 161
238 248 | 344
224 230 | 364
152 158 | 288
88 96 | 352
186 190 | 274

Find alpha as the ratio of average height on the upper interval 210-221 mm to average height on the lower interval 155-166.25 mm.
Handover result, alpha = 1.59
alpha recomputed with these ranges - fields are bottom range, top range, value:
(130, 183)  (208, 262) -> 1.41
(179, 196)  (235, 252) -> 1.26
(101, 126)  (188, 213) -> 1.07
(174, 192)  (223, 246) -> 1.66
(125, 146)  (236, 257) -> 1.04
